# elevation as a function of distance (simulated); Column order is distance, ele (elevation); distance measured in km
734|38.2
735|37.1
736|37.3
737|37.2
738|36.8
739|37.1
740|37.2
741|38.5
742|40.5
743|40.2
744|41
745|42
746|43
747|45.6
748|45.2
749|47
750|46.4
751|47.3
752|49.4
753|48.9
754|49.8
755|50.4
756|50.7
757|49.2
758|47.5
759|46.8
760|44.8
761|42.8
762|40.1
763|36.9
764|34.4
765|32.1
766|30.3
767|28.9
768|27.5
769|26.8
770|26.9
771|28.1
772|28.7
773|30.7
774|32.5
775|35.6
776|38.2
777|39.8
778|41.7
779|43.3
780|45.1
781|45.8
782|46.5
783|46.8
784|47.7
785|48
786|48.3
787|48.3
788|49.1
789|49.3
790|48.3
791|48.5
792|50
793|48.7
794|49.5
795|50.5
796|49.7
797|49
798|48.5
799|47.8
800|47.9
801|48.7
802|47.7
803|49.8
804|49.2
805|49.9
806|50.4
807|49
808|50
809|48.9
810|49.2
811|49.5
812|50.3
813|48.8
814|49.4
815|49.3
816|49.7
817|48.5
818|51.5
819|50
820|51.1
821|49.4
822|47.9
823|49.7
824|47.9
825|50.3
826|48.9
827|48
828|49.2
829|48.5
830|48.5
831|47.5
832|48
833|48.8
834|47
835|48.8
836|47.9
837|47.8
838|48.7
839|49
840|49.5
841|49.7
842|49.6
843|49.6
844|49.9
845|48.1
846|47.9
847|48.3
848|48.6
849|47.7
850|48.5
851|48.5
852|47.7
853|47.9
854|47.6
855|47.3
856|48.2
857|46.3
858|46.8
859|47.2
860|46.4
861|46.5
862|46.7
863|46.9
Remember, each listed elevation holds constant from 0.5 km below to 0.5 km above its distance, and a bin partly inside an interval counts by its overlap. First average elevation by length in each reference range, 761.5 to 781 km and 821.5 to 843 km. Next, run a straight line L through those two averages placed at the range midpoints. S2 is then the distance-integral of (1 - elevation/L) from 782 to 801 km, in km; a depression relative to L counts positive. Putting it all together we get -4.6 km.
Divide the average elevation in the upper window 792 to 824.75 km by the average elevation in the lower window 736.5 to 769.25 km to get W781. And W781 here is 1.19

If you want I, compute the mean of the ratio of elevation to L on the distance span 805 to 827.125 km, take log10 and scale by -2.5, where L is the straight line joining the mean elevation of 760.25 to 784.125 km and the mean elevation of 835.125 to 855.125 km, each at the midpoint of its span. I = -0.14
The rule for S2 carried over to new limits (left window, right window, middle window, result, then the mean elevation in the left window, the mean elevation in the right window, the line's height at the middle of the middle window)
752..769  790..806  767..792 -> 2.73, 41.1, 49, 45.1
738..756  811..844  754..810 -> 3.28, 44.1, 49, 46.2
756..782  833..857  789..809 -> -3.53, 37.4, 48.4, 41.8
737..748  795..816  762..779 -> 4.33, 40.3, 49.2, 44.2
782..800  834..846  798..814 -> -0.14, 48.6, 48.8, 48.7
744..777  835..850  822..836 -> -0.37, 39.8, 48.7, 47.3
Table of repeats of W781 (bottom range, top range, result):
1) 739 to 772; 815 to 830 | 1.21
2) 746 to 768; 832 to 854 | 1.12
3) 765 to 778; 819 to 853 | 1.54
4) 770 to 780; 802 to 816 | 1.39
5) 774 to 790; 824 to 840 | 1.09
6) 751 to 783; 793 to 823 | 1.25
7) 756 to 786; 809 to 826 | 1.28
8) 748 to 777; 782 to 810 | 1.24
